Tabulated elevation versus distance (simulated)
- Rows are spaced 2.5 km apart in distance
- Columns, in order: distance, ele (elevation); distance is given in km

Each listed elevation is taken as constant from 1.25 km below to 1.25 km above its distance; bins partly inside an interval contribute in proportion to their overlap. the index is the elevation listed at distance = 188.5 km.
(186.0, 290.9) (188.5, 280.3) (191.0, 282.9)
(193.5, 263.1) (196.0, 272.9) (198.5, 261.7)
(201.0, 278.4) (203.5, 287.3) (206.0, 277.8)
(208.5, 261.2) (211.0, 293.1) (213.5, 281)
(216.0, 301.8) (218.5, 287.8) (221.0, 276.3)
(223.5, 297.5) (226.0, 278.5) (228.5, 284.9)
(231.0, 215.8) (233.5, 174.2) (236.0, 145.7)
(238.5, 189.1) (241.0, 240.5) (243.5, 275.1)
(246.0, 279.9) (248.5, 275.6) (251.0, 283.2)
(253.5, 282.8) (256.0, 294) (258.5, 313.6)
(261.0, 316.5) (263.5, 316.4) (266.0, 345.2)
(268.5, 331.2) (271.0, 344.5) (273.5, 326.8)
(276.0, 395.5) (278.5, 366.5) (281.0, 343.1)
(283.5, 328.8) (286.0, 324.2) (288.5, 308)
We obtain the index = 280.3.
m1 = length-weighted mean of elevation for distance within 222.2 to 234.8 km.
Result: 250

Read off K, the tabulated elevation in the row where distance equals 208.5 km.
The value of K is 261.2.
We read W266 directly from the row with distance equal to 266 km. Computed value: 345.2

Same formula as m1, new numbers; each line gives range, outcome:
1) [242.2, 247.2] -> 277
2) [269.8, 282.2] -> 355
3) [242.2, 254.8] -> 279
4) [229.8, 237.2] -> 179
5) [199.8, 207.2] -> 281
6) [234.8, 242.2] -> 192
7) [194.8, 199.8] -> 267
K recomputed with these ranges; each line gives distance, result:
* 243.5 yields 275.1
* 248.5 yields 275.6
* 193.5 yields 263.1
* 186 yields 290.9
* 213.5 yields 281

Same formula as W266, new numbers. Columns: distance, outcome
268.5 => 331.2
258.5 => 313.6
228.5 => 284.9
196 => 272.9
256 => 294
